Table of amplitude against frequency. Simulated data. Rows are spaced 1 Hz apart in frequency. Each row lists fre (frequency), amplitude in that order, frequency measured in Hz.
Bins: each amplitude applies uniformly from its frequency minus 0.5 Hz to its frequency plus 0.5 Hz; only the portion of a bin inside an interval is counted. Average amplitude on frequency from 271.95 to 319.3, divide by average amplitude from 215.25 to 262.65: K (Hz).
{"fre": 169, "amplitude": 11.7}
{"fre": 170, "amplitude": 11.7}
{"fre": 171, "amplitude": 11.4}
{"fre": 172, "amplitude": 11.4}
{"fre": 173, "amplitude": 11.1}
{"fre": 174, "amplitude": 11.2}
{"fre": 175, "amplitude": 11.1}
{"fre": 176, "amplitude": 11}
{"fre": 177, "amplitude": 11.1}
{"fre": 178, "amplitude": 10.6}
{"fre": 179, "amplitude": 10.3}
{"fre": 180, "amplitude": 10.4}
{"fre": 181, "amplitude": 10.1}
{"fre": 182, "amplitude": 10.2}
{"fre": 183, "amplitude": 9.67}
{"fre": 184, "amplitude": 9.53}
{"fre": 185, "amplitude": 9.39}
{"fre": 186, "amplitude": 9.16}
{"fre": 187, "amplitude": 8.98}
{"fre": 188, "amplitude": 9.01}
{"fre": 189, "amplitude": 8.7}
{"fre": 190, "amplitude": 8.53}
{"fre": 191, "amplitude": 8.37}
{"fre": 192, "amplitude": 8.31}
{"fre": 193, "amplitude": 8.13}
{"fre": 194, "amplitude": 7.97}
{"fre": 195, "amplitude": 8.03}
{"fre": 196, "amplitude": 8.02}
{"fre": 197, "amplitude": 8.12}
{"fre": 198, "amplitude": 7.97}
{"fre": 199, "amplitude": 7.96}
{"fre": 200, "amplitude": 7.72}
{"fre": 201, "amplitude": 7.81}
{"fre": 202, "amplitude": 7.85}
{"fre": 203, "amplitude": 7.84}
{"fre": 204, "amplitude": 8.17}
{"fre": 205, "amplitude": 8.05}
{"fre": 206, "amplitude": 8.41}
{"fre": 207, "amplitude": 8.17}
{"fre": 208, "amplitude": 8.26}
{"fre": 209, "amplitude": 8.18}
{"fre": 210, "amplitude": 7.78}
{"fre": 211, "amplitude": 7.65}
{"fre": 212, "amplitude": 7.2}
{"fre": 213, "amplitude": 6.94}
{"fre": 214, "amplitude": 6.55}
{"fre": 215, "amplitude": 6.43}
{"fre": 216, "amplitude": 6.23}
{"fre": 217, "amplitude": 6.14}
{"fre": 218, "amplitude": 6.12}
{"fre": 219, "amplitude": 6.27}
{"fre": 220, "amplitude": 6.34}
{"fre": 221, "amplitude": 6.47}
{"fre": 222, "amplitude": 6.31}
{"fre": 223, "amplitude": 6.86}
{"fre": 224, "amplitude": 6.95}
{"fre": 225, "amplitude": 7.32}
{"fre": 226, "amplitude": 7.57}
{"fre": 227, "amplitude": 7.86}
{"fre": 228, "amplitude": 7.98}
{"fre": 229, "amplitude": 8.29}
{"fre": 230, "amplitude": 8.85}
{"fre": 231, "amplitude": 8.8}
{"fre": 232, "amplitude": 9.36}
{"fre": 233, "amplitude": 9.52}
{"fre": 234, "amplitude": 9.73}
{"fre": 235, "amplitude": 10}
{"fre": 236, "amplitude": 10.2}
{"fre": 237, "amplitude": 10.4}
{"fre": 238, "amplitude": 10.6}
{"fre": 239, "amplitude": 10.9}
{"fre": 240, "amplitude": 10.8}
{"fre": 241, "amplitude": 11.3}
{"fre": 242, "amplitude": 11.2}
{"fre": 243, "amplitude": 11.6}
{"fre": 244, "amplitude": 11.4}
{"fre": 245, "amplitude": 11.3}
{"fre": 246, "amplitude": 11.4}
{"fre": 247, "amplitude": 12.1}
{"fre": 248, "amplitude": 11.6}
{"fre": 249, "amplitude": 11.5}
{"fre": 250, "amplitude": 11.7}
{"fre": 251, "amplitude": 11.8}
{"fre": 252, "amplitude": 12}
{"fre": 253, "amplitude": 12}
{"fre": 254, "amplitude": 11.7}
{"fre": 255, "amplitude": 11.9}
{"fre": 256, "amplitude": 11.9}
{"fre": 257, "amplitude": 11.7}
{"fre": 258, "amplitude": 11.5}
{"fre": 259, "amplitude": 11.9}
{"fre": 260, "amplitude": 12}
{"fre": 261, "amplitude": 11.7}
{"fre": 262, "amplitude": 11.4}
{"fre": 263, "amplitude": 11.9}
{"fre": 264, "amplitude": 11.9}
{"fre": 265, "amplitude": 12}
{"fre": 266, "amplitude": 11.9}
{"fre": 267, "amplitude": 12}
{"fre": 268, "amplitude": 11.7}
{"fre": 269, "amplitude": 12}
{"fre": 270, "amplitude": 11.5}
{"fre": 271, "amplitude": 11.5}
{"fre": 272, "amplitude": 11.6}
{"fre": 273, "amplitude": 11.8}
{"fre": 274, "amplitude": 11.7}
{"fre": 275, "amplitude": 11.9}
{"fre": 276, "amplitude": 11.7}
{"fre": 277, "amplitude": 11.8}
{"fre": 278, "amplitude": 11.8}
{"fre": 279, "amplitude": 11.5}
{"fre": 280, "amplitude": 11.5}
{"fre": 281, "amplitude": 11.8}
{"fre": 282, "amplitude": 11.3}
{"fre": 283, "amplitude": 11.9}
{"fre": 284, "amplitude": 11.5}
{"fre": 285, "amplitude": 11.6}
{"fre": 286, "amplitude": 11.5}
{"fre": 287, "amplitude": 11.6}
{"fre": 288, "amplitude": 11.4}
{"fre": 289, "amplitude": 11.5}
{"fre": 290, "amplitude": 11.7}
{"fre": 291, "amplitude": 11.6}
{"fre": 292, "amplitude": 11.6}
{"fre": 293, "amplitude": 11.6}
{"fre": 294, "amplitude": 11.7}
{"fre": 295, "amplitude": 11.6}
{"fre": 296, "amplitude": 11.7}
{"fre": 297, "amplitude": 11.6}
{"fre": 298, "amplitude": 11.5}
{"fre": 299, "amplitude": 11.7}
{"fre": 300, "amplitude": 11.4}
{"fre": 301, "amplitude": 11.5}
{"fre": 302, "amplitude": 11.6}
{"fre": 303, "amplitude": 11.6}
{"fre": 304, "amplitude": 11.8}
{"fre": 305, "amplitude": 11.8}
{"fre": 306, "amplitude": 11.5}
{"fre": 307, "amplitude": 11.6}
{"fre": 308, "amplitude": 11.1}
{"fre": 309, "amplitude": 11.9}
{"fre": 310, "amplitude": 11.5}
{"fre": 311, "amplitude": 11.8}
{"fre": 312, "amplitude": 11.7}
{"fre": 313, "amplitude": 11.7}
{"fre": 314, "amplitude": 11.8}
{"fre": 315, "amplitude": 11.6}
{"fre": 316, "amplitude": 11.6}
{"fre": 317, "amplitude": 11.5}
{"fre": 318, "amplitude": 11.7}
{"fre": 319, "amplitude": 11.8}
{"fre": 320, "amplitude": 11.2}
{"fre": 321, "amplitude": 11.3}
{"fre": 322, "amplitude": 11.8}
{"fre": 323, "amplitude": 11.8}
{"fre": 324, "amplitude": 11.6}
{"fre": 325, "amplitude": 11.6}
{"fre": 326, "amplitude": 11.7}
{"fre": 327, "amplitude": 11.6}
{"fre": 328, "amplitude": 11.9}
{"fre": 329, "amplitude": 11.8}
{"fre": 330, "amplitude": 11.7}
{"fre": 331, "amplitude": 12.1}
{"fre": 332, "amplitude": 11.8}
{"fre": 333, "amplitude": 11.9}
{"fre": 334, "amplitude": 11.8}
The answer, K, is 1.2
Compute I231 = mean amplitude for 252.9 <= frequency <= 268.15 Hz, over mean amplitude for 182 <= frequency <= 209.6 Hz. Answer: 1.40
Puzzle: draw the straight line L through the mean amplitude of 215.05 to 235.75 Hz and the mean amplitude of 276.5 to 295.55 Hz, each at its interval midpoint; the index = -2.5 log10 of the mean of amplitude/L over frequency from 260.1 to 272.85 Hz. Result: -0.14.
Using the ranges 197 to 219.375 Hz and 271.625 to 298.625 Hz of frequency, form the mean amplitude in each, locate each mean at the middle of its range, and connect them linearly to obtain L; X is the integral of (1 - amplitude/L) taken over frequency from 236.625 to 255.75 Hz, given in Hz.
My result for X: -3.9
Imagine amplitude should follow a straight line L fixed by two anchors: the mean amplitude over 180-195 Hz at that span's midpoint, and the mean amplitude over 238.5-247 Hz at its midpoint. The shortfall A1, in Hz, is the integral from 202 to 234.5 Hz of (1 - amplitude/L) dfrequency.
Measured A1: 8.5 Hz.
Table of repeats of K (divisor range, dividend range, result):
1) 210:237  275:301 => 1.51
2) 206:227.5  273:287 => 1.65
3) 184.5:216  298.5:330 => 1.45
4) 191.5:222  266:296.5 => 1.56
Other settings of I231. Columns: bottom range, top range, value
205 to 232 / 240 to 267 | 1.59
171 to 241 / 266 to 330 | 1.35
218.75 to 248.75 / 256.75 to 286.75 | 1.25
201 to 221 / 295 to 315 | 1.59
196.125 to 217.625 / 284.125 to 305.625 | 1.53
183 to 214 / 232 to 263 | 1.37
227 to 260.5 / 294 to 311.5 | 1.07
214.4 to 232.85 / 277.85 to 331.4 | 1.60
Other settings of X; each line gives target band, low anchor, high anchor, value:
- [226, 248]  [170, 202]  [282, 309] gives 0.6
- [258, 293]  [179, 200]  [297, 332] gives -3.0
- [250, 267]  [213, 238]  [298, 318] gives -4.6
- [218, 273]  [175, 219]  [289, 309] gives -2.2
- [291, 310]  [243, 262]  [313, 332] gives 0.1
